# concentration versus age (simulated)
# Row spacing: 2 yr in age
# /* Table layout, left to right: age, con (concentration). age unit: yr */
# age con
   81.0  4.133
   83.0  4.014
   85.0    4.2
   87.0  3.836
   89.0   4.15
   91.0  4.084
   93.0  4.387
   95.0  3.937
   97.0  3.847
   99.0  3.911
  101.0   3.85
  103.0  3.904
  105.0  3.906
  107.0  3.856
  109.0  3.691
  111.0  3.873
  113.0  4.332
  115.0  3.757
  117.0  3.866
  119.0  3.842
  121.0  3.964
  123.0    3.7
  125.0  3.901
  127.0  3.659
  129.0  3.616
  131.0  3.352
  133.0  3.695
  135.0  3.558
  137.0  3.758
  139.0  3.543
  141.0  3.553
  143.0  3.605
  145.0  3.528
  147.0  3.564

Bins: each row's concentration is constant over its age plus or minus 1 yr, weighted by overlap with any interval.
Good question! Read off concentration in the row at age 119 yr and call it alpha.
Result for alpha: 3.842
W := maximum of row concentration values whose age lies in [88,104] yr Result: 4.387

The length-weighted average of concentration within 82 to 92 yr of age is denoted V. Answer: 4.06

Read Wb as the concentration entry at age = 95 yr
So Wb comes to 3.937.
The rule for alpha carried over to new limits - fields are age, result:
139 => 3.543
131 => 3.352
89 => 4.15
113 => 4.332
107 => 3.856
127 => 3.659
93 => 4.387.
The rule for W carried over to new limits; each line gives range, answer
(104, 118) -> 4.332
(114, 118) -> 3.866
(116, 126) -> 3.964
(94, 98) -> 3.937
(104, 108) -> 3.906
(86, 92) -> 4.15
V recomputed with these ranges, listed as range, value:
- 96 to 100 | 3.88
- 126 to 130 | 3.64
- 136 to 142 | 3.62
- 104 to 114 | 3.93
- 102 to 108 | 3.89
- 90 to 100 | 4.03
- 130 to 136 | 3.54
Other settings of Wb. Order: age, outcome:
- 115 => 3.757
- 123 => 3.7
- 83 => 4.014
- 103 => 3.904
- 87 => 3.836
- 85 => 4.2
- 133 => 3.695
